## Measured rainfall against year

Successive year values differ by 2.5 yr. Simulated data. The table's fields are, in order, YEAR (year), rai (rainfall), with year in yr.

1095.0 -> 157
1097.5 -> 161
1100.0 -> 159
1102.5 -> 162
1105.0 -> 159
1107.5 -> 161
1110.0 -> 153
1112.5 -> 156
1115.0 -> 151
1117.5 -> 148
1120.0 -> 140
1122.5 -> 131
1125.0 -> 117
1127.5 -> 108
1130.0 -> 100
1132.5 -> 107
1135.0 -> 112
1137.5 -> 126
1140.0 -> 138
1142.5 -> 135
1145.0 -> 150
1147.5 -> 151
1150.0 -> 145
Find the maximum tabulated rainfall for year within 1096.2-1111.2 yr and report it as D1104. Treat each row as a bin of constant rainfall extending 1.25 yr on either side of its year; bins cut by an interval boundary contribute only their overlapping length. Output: 162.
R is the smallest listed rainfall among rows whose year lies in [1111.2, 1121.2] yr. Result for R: 140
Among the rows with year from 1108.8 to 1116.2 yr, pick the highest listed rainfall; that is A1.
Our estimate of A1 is 156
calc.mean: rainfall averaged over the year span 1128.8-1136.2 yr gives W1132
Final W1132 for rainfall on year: 106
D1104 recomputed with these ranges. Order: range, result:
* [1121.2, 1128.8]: 131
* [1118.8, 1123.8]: 140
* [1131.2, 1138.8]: 126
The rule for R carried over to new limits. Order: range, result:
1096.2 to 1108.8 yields 159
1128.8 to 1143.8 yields 100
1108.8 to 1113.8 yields 153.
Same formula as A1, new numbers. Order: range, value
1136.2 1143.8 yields 138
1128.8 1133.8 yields 107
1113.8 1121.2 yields 151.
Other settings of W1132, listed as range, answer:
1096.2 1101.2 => 160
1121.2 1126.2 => 124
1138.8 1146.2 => 141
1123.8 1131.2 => 108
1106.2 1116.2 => 155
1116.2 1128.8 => 129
